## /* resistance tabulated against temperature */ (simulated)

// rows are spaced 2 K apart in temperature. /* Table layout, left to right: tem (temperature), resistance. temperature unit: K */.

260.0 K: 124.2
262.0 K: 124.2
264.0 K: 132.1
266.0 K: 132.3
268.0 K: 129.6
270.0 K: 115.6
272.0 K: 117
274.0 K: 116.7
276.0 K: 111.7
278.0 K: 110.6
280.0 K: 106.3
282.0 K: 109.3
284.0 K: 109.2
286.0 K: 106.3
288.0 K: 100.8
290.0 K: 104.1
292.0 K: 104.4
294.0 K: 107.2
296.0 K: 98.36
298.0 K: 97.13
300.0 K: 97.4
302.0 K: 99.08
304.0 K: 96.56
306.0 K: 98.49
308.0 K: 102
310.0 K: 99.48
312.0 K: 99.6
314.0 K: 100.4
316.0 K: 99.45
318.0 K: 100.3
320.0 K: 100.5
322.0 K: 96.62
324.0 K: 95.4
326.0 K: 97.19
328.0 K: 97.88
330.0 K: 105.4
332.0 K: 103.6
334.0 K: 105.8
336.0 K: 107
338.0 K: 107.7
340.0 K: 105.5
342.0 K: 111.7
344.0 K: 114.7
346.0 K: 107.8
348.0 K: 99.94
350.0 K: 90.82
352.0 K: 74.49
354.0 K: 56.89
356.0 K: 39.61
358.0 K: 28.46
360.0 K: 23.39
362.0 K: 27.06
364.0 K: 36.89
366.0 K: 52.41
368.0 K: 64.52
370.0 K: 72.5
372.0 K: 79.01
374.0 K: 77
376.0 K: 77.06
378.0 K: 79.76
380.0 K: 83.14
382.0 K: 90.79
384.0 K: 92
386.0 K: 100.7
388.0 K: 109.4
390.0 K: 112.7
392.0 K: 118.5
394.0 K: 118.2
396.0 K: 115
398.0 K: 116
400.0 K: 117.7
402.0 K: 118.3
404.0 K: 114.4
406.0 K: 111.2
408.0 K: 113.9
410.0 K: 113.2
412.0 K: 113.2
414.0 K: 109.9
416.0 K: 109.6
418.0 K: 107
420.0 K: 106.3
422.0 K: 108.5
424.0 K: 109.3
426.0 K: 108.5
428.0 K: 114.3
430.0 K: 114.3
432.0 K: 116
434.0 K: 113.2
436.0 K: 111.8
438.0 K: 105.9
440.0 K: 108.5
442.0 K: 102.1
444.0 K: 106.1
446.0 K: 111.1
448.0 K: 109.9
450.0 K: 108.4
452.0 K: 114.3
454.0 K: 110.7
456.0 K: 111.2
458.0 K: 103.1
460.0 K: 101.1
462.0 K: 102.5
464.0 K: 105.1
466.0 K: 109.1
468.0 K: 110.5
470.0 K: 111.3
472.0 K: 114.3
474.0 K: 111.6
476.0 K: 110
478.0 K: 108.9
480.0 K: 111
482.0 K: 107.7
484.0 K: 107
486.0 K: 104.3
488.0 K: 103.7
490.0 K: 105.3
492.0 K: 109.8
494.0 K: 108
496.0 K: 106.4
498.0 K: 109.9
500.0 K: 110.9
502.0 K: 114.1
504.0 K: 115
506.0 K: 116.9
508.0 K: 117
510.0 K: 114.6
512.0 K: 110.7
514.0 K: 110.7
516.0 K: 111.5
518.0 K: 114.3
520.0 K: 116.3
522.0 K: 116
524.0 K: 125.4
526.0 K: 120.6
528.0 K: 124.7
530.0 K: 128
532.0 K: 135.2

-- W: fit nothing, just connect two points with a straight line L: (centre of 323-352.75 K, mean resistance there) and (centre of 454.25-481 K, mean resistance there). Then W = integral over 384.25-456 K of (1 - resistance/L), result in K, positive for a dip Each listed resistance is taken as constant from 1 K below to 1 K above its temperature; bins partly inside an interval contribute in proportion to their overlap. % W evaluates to -3.5 K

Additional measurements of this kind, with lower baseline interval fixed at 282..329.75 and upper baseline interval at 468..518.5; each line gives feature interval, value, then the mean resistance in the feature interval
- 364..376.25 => 4.3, 67.3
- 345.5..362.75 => 7.2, 60.1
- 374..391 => 2.0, 92.2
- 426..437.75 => -0.6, 113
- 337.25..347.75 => -0.6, 109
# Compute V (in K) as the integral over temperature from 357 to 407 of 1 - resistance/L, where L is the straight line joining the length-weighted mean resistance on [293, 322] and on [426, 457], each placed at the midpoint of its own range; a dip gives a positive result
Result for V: 9.7 K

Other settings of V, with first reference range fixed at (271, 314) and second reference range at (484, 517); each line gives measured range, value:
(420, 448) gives -0.35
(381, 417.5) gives -1.13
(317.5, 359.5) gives 5.48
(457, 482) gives 0.31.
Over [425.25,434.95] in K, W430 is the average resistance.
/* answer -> 113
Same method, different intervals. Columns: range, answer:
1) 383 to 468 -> 110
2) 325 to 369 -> 79.9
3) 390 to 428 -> 113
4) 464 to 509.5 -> 110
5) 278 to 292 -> 106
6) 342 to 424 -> 90.5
